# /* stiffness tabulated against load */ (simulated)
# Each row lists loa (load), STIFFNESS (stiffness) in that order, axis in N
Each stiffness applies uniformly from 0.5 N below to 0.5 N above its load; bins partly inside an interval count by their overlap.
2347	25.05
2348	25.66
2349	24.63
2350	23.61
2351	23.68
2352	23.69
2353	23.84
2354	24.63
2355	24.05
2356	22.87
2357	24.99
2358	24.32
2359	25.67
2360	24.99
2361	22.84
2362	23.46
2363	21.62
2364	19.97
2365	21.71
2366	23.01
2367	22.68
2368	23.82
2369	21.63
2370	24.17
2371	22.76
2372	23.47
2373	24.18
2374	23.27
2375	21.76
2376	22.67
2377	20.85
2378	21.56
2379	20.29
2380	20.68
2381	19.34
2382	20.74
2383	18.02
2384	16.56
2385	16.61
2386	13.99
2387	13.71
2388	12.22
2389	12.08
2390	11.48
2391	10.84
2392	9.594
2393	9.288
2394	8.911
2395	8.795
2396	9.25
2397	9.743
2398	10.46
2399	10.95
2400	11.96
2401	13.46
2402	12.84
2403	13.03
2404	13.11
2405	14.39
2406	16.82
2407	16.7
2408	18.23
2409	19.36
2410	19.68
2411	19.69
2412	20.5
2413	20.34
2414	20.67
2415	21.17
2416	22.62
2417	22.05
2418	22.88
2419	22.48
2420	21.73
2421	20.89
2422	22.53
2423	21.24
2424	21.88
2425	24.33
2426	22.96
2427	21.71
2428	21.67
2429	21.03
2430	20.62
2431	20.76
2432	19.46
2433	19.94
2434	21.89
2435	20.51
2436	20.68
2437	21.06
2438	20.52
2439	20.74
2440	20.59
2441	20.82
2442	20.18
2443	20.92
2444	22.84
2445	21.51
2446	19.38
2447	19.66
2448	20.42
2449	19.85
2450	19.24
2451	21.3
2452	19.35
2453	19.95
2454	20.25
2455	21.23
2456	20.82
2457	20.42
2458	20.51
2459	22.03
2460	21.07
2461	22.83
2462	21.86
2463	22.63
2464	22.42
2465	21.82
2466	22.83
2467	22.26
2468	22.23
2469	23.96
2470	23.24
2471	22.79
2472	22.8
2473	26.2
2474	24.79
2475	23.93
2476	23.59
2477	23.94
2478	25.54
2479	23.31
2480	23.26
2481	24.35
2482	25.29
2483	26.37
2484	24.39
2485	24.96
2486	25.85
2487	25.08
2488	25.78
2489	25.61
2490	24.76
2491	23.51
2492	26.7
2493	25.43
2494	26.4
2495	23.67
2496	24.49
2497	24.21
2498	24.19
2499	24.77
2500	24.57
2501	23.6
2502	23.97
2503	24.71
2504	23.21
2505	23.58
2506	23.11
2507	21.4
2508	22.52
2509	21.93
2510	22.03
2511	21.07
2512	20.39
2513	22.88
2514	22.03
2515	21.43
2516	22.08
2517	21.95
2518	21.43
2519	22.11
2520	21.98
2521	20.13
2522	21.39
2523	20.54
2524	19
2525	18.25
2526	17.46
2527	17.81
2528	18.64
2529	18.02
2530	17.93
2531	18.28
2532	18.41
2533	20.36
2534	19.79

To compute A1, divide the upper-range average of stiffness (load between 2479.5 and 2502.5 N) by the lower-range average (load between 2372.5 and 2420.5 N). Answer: 1.5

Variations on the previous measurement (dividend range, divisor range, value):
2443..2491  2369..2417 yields 1.36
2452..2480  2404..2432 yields 1.10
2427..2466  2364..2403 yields 1.24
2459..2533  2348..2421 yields 1.20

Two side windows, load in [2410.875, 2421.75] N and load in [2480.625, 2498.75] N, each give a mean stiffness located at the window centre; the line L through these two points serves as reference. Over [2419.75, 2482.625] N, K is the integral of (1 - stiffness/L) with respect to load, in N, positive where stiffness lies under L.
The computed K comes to 3.6 N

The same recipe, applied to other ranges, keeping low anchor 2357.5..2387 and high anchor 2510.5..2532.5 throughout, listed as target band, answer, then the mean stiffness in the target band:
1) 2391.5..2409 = 7.3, 12.4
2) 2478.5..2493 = -3.2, 25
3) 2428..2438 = 0.1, 20.7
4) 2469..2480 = -1.8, 24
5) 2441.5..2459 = 0.2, 20.5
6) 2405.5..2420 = 0.6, 20.3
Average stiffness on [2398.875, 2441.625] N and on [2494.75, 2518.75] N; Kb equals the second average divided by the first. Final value 1.2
